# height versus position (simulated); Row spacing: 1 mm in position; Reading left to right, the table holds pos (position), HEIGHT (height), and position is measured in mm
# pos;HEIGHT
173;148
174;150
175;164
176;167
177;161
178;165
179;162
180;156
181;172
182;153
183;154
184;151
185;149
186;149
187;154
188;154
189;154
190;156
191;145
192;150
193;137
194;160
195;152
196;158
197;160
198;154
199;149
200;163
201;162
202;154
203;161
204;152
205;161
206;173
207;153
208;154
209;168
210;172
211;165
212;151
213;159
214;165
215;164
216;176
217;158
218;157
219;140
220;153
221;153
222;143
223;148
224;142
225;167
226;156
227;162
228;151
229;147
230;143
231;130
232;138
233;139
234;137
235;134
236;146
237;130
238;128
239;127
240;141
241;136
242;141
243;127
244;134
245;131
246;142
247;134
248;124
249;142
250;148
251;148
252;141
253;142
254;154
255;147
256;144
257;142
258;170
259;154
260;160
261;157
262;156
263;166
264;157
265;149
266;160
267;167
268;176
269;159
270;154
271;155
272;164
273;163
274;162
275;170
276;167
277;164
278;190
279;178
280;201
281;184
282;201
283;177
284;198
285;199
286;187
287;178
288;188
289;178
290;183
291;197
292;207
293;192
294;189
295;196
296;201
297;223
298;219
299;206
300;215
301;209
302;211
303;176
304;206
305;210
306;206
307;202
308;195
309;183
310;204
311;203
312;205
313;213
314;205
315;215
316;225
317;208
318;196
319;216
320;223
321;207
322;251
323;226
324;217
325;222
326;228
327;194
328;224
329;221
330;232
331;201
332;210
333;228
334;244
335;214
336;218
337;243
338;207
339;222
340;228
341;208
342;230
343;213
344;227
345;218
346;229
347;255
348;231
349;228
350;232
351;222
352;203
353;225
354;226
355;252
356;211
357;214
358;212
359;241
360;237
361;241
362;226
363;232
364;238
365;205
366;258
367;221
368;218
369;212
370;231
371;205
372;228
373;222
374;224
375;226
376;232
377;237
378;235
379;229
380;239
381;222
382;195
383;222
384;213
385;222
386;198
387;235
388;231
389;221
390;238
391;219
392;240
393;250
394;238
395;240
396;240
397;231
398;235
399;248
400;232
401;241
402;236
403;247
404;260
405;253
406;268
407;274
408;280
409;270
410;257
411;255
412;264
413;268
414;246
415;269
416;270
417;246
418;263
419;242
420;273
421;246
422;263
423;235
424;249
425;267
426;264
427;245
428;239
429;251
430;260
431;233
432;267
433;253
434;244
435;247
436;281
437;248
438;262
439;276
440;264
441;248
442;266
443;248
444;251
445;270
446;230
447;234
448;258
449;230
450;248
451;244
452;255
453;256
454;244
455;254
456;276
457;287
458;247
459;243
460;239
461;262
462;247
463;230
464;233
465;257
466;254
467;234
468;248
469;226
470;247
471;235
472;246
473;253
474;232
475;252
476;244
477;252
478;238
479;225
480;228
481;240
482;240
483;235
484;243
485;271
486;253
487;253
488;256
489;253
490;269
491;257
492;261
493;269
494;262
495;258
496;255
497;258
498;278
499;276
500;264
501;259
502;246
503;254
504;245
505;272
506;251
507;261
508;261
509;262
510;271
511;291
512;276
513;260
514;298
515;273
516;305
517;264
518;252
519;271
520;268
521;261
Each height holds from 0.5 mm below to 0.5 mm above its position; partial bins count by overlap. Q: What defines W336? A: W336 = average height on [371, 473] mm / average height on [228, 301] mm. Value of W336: 1.5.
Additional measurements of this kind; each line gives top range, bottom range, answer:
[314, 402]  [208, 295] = 1.42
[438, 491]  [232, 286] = 1.60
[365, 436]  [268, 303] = 1.29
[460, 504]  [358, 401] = 1.09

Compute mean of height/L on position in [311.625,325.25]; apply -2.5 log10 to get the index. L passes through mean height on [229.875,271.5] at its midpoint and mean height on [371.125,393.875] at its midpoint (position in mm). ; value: -0.16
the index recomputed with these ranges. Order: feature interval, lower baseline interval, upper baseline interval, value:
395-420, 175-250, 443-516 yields -0.13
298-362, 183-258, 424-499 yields -0.12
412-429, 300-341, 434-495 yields -0.07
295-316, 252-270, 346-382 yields -0.10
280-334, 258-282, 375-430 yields -0.10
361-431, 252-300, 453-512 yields -0.09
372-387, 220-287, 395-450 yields 0.02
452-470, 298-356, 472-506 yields -0.01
